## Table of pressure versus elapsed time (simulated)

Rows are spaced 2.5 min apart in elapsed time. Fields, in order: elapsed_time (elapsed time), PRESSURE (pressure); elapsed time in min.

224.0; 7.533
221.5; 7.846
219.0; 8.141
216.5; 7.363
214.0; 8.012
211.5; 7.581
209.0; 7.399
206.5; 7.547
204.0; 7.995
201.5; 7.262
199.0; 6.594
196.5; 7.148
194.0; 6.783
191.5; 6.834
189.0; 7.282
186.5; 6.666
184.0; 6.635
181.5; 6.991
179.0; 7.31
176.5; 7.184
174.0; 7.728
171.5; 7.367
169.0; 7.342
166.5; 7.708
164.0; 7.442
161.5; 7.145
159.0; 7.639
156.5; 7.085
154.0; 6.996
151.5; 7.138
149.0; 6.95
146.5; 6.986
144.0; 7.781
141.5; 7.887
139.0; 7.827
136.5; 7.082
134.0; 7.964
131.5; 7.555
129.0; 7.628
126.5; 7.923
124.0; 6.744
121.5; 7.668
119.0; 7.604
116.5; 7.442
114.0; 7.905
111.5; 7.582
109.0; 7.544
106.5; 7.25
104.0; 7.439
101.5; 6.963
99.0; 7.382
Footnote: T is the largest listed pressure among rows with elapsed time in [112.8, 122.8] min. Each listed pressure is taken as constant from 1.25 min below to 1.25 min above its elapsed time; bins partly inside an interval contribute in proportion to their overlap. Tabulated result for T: 7.905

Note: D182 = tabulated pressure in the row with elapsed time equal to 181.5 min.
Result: 6.991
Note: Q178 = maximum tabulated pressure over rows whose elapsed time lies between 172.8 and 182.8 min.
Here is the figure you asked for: 7.728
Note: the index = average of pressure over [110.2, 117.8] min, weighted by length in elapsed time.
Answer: 7.64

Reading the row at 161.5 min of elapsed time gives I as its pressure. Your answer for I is 7.145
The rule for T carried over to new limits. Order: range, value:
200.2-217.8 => 8.012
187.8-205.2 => 7.995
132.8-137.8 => 7.964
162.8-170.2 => 7.708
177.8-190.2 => 7.31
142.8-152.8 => 7.781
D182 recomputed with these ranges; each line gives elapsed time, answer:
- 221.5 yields 7.846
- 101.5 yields 6.963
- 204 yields 7.995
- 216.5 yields 7.363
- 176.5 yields 7.184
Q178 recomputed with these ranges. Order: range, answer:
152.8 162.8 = 7.639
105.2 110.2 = 7.544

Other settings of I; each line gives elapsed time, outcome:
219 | 8.141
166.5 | 7.708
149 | 6.95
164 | 7.442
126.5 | 7.923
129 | 7.628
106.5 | 7.25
